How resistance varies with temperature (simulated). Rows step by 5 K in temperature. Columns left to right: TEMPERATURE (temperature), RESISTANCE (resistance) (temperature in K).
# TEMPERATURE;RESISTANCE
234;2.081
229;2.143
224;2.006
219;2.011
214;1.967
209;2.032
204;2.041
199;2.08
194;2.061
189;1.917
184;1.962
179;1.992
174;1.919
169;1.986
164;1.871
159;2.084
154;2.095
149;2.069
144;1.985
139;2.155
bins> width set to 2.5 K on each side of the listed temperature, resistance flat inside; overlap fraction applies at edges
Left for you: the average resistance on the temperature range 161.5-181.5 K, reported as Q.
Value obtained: 1.94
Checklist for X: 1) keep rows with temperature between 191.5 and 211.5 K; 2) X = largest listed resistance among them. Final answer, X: 2.08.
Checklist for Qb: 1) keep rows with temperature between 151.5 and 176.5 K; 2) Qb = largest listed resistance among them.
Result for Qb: 2.095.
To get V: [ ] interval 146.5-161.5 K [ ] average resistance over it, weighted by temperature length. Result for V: 2.08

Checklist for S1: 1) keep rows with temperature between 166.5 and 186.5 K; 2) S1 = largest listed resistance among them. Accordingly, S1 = 1.992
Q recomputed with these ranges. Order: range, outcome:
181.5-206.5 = 2.01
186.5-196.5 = 1.99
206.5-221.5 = 2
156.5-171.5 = 1.98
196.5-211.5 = 2.05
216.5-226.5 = 2.01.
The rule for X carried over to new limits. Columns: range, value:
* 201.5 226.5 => 2.041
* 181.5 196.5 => 2.061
